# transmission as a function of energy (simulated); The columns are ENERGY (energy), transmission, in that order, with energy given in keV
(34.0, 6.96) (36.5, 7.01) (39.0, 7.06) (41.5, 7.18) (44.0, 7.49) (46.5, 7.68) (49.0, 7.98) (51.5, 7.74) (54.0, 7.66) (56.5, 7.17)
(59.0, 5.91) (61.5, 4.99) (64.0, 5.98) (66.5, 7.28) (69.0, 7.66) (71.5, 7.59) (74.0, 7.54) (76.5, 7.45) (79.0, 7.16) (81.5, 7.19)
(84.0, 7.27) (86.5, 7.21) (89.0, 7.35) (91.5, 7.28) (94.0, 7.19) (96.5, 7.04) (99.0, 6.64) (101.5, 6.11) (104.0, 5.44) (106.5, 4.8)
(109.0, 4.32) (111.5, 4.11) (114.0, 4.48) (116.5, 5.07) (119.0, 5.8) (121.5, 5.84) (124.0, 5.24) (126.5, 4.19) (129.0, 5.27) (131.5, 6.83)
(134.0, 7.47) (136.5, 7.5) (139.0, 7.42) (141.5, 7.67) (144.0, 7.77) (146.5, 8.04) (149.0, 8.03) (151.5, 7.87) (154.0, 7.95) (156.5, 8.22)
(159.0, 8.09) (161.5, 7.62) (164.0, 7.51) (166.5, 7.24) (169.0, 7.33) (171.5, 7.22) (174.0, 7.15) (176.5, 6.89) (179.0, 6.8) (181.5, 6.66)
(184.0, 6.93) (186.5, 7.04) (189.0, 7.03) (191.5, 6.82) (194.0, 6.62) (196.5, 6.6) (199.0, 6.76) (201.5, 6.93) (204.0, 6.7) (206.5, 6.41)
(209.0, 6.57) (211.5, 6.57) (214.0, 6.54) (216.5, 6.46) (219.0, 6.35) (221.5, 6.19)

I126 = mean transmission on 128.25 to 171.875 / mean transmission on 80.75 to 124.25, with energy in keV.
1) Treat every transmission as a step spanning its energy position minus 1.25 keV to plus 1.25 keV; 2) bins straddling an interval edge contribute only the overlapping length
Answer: 1.25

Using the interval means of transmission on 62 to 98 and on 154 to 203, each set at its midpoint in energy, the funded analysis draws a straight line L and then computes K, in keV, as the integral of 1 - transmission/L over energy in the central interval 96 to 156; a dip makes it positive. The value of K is 7.2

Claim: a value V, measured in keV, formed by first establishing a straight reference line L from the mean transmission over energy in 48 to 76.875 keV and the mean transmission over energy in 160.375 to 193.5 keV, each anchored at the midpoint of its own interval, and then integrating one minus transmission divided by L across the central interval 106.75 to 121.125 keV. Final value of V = 4.6 keV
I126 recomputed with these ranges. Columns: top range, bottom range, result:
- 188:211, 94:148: 1.10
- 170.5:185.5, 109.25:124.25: 1.38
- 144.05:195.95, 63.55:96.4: 1.01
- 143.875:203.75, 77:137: 1.19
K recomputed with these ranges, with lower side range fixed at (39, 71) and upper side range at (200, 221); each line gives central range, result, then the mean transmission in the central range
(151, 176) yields -3.3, 7.59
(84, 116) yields 4.2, 6.03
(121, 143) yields 1.3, 6.42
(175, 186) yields -0.3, 6.84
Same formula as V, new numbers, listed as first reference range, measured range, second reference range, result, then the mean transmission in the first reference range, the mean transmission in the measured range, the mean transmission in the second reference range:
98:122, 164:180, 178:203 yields -1.7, 5.23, 7.14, 6.82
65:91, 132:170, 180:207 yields -3.8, 7.35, 7.7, 6.78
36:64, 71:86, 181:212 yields -0.8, 7.03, 7.35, 6.75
